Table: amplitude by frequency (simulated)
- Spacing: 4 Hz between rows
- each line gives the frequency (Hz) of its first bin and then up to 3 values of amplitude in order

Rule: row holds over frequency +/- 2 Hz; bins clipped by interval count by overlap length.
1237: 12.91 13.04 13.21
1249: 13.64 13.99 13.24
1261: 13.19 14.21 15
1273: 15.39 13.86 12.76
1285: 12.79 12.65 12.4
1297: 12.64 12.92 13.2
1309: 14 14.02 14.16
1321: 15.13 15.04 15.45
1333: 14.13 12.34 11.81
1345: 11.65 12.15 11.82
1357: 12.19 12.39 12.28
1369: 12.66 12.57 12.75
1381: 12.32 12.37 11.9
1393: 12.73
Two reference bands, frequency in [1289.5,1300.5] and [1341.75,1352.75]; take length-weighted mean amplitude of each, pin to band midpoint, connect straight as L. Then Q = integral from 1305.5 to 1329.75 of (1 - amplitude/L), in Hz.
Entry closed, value -4.4 Hz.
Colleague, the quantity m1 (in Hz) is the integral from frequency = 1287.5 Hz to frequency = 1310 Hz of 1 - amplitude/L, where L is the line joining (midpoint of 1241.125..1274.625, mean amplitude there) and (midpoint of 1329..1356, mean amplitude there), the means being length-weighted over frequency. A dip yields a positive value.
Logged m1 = 0.5 Hz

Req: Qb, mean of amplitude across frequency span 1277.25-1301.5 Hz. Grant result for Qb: 12.8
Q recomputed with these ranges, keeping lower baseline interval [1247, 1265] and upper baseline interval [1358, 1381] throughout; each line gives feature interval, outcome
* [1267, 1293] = -0.5 Hz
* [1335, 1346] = 0.7 Hz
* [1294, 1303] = 0.3 Hz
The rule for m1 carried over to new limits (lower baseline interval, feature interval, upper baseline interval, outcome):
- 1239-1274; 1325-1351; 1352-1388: -0.59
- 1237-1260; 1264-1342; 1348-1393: -4.89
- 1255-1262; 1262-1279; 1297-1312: -1.65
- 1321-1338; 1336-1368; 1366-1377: 3.24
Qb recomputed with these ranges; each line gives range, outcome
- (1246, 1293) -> 13.6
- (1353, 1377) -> 12.4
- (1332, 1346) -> 12.4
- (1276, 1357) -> 13.2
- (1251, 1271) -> 13.9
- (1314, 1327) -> 14.7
